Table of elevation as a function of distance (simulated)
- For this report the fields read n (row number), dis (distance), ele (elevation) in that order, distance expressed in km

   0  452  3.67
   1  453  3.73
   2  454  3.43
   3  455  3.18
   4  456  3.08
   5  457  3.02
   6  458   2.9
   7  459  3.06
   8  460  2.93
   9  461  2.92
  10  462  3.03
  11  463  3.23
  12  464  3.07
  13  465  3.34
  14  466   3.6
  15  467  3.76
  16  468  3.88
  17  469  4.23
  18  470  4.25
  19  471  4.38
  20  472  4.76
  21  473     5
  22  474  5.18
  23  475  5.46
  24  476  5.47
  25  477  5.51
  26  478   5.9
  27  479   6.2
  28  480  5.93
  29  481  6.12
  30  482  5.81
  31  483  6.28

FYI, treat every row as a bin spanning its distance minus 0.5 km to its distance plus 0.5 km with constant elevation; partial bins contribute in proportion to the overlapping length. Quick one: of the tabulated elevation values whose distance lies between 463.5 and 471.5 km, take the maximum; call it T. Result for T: 4.38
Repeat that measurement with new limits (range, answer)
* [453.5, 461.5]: 3.43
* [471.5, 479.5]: 6.2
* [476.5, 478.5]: 5.9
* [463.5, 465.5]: 3.34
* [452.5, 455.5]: 3.73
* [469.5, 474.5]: 5.18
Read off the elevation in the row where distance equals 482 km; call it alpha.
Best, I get 5.81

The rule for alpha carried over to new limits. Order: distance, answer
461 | 2.92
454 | 3.43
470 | 4.25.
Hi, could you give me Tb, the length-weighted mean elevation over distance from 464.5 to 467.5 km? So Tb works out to 3.57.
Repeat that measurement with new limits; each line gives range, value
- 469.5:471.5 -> 4.31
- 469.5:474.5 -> 4.71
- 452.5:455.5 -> 3.45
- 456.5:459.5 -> 2.99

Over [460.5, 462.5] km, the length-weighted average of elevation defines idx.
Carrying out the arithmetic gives 2.97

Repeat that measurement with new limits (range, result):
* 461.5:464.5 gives 3.11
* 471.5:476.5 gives 5.17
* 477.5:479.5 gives 6.05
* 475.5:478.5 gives 5.63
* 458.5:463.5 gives 3.03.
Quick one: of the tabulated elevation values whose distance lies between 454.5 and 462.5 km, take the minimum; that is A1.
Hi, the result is 2.9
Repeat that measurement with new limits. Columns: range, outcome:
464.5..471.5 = 3.34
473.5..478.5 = 5.18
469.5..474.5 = 4.25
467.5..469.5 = 3.88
